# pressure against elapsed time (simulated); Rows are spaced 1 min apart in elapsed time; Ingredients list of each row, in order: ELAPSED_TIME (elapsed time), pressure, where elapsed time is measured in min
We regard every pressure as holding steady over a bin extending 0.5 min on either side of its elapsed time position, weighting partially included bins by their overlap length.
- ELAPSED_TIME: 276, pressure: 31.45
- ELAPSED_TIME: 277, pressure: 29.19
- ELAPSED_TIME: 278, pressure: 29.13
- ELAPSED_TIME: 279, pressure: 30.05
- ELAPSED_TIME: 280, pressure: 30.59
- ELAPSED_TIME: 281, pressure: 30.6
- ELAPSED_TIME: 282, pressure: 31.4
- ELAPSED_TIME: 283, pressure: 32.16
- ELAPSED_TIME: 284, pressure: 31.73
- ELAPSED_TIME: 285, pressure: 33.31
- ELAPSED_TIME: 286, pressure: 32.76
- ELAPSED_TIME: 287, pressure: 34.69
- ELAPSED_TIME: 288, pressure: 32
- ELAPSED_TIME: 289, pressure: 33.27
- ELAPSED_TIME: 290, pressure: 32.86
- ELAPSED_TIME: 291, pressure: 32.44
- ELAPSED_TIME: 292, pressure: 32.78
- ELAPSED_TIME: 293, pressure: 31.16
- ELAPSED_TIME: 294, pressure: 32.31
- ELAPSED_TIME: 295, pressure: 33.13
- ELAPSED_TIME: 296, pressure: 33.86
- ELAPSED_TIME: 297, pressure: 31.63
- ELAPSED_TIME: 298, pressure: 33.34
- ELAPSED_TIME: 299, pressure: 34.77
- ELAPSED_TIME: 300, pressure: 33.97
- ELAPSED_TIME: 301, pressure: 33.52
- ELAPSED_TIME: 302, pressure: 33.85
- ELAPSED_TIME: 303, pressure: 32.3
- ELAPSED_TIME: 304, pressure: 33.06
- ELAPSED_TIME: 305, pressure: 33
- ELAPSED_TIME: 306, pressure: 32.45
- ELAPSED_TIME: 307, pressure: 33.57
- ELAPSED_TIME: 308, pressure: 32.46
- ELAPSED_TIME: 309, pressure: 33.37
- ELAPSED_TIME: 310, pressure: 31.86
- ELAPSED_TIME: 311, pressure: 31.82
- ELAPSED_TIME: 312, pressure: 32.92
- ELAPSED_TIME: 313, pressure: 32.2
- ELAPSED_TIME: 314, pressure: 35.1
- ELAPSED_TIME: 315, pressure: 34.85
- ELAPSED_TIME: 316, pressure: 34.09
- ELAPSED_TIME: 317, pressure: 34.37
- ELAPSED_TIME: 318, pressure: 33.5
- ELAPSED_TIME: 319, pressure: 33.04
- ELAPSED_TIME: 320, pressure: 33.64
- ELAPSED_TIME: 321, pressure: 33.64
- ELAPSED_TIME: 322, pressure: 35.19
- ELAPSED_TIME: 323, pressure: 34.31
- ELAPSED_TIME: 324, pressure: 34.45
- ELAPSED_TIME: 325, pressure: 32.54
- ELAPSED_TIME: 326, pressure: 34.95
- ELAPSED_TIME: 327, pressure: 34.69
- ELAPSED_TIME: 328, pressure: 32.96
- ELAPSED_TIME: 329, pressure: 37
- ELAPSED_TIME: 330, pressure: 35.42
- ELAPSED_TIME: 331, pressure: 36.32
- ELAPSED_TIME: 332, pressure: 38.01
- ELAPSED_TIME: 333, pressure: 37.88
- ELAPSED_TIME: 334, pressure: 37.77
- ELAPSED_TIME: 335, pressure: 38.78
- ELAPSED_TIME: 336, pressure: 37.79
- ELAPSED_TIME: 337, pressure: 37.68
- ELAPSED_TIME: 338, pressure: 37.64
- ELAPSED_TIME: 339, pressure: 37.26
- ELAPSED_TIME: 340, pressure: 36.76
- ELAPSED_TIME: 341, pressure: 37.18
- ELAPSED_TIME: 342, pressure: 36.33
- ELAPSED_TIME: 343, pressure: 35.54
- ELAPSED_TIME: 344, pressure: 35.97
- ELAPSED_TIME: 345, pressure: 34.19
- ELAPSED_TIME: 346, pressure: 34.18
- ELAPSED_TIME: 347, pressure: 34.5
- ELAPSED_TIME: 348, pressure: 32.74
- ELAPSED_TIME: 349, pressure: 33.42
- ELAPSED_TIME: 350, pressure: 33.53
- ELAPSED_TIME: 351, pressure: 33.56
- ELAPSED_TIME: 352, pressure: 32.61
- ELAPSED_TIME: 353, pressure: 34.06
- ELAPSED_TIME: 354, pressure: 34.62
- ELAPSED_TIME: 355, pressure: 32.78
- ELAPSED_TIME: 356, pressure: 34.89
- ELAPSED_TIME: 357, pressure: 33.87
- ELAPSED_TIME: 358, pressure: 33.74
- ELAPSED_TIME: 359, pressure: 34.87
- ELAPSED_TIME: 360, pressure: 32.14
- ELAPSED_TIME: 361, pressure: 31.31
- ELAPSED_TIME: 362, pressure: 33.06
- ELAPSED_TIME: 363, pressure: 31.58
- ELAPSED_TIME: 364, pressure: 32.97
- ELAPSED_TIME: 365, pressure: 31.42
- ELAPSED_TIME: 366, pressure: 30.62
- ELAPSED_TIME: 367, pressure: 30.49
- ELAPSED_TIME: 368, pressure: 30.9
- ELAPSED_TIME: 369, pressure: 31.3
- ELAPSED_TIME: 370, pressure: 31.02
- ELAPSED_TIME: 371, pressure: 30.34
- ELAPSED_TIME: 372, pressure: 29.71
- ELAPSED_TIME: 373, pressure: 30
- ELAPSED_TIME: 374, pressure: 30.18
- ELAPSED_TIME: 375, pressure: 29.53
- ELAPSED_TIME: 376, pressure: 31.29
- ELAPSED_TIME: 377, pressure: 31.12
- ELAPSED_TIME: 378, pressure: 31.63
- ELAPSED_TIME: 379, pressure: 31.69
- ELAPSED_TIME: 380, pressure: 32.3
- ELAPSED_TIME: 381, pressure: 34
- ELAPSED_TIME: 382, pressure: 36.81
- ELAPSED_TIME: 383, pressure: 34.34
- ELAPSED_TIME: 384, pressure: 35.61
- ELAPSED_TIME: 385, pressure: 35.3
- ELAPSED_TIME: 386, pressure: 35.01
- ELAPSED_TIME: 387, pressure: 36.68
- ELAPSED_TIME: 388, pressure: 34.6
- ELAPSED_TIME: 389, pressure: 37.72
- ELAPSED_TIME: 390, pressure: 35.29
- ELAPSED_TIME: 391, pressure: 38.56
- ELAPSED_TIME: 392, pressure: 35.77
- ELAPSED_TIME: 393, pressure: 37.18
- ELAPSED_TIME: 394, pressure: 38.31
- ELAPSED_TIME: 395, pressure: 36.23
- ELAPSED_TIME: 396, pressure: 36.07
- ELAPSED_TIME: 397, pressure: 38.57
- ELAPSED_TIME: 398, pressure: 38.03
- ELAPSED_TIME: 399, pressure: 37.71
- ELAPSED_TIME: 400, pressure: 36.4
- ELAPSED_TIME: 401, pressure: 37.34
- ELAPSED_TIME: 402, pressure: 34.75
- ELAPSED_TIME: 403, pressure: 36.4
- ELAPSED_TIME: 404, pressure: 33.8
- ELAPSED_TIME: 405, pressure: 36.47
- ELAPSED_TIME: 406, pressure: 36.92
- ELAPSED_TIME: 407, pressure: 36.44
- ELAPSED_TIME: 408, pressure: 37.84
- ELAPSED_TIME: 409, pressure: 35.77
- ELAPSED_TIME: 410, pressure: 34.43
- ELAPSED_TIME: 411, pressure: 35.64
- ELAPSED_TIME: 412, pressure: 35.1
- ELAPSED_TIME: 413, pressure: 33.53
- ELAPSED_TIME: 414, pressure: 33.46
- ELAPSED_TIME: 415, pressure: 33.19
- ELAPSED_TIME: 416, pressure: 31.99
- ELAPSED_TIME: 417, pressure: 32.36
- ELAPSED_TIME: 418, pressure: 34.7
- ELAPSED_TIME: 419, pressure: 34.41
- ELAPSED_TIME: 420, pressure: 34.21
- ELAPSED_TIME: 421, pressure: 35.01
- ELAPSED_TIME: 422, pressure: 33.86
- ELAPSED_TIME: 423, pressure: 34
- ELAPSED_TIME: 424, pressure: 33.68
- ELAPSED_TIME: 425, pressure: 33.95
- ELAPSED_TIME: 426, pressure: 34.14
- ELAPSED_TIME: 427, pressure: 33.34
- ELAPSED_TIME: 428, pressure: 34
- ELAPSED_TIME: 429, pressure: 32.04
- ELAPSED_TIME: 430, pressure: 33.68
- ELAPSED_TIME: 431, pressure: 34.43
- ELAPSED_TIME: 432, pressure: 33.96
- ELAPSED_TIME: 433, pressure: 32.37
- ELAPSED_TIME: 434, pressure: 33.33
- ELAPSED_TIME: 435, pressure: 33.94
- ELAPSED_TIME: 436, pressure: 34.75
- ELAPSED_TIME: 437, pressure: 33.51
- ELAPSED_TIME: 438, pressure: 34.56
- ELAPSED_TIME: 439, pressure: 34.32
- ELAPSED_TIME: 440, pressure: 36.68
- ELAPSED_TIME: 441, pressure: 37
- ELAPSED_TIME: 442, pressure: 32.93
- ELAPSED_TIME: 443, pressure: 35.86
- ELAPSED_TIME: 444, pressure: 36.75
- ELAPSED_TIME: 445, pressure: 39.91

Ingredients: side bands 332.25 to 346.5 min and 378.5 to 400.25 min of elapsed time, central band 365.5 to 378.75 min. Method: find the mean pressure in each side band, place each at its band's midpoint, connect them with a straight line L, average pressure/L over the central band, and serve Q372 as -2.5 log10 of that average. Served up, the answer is 0.18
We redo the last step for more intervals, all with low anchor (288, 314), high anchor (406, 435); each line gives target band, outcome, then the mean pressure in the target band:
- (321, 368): -0.04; 34.6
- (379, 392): -0.05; 35.4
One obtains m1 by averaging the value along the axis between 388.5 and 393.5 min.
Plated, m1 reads 36.9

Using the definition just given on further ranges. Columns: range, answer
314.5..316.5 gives 34.5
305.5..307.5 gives 33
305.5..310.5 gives 32.7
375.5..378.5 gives 31.3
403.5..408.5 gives 36.3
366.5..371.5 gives 30.8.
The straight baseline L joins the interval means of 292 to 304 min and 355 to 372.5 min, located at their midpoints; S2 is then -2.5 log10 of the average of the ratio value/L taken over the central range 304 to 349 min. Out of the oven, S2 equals -0.07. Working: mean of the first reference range 33.1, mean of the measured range 34.8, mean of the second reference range 32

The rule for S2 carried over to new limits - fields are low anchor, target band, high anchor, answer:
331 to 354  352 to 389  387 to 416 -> 0.10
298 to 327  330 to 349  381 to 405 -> -0.06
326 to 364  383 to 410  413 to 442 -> -0.06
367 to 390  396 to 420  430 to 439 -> -0.07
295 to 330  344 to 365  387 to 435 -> 0.03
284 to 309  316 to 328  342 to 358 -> -0.01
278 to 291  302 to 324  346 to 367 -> -0.03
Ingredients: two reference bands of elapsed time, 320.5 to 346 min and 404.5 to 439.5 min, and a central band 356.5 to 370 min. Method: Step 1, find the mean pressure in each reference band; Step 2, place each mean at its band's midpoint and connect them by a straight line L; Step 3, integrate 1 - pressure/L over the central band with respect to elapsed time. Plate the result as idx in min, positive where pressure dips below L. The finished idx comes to 1.2 min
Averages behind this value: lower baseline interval 36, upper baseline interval 34.3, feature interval 32.1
